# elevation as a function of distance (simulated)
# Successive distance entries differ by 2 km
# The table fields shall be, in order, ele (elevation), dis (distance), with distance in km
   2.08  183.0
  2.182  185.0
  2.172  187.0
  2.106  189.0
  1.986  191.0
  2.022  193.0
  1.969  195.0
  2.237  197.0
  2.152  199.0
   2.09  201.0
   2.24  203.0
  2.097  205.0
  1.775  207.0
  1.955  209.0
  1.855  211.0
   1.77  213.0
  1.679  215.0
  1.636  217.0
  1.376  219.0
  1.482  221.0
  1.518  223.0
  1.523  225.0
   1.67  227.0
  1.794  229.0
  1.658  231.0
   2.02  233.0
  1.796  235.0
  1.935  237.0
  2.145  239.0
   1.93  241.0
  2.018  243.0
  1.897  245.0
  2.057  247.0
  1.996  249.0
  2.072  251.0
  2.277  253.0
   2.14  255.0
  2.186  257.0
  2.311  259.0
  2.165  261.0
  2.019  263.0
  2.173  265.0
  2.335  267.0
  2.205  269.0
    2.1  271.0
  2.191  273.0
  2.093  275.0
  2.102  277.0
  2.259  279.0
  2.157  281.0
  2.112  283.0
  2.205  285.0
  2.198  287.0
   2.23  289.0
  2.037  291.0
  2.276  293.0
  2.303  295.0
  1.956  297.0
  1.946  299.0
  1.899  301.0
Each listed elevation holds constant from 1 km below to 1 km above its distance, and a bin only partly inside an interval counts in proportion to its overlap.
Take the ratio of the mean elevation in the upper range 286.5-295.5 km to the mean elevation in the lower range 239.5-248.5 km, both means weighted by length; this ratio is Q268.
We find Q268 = 1.1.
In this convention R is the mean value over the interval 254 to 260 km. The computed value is 2.21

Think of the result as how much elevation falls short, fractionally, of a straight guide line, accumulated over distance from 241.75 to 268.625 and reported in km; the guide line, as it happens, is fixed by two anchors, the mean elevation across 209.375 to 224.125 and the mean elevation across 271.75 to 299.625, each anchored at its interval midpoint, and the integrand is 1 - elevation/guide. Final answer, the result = -2.88 km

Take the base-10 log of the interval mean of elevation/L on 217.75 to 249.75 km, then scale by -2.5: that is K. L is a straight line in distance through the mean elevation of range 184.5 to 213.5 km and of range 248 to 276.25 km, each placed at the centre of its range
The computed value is 0.17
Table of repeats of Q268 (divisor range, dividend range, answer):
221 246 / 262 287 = 1.19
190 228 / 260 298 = 1.17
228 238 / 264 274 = 1.20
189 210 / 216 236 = 0.80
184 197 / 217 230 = 0.75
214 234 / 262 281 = 1.32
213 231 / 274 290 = 1.36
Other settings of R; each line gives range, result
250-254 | 2.17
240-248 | 1.98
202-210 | 2.02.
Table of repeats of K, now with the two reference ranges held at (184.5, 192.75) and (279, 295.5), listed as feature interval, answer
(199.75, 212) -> 0.06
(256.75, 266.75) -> -0.01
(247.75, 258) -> 0.01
